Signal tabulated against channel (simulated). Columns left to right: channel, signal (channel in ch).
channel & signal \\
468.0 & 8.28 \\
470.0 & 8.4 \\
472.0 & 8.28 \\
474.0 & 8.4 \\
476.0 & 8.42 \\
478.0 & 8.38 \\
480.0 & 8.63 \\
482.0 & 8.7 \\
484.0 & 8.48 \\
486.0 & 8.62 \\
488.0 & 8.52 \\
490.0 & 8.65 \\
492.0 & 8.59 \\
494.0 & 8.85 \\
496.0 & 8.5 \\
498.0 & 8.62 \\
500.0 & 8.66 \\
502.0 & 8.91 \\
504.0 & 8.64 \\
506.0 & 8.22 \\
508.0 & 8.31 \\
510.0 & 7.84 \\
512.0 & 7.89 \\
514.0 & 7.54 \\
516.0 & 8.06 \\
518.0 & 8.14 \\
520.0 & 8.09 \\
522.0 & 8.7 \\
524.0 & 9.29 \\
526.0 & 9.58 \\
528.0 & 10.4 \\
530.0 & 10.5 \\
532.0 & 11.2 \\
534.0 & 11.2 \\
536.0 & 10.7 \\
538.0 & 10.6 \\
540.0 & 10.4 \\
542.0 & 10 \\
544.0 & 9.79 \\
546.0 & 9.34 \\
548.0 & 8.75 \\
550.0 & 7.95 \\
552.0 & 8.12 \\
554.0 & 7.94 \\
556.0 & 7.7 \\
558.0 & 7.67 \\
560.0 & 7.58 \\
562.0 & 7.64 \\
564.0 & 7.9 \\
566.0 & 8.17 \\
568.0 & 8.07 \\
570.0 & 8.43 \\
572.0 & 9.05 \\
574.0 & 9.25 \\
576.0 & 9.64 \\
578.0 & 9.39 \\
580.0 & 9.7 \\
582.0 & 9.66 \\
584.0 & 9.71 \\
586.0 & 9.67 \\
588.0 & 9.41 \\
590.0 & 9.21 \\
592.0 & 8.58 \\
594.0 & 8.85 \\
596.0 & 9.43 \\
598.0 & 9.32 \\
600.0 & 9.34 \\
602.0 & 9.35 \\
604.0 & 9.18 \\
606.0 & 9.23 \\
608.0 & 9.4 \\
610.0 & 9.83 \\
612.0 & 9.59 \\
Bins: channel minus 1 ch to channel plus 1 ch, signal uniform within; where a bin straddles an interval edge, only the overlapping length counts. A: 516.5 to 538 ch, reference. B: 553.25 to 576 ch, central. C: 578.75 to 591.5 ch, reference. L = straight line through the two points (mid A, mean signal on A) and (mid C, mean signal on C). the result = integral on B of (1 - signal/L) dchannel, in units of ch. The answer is 3.34 ch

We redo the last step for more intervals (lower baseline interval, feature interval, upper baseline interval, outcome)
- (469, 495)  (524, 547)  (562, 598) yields -3.9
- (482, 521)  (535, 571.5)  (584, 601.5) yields 0.6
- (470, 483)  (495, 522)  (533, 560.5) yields 1.5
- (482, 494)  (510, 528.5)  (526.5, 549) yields 2.1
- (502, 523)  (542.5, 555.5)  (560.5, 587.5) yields -0.1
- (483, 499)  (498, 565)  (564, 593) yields -0.4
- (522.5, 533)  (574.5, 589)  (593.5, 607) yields -0.2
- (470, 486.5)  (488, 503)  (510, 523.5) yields -0.7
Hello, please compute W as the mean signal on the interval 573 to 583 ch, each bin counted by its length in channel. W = 9.53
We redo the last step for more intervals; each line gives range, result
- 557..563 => 7.63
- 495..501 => 8.59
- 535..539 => 10.6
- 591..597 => 8.95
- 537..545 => 10.2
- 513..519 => 7.91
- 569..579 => 9.15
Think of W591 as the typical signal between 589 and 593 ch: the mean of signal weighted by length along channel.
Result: 8.89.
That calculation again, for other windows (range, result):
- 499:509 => 8.55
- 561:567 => 7.9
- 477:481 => 8.51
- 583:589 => 9.6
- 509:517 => 7.83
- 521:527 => 9.19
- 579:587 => 9.69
